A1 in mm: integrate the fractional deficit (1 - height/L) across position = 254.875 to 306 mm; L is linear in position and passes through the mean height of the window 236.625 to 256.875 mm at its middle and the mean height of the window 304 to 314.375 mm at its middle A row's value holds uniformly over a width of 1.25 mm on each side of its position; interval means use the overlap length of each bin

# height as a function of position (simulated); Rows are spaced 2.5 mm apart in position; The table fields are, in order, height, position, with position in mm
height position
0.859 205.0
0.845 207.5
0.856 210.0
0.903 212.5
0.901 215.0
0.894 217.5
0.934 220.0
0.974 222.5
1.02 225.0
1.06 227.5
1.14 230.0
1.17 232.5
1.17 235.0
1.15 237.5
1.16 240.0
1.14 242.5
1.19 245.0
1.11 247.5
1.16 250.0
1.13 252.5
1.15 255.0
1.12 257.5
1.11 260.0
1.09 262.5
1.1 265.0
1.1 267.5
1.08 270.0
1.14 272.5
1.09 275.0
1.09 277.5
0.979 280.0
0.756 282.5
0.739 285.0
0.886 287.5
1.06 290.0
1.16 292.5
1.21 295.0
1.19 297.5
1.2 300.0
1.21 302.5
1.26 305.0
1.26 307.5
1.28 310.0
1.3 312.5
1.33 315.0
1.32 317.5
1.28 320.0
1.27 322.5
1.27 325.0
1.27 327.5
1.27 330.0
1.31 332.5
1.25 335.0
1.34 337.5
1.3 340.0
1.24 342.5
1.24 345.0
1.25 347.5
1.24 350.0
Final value 5.8 mm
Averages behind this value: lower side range 1.15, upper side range 1.28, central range 1.08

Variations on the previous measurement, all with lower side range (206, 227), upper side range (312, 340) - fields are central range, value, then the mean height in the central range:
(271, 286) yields 2.1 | 0.971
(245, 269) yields -1.5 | 1.12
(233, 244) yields -1.8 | 1.16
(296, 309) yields -0.1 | 1.22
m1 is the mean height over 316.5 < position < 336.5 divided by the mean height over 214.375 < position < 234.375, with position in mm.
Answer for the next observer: 1.26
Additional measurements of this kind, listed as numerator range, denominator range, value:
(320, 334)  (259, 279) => 1.16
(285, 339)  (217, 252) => 1.12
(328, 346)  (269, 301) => 1.23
